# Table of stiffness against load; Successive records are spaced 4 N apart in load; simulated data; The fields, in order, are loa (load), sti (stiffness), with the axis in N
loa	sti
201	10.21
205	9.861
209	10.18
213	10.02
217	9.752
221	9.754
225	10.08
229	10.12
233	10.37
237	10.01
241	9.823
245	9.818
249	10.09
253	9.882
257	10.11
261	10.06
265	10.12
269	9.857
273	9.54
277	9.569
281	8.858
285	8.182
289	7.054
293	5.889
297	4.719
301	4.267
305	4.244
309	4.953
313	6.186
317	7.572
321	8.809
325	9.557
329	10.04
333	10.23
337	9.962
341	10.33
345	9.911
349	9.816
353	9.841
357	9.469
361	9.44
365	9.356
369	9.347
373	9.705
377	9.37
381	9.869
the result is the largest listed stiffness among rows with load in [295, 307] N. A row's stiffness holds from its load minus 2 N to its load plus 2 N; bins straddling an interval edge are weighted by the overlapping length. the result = 4.719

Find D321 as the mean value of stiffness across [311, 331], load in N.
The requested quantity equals 8.43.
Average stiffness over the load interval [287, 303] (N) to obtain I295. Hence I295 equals 5.48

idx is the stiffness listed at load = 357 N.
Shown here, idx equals 9.469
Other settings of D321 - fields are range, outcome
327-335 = 10.1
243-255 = 9.93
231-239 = 10.2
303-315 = 5.13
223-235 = 10.2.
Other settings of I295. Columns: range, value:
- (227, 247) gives 10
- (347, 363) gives 9.64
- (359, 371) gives 9.38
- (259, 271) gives 10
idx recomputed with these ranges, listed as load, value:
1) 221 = 9.754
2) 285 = 8.182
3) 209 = 10.18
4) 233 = 10.37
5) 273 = 9.54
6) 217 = 9.752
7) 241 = 9.823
